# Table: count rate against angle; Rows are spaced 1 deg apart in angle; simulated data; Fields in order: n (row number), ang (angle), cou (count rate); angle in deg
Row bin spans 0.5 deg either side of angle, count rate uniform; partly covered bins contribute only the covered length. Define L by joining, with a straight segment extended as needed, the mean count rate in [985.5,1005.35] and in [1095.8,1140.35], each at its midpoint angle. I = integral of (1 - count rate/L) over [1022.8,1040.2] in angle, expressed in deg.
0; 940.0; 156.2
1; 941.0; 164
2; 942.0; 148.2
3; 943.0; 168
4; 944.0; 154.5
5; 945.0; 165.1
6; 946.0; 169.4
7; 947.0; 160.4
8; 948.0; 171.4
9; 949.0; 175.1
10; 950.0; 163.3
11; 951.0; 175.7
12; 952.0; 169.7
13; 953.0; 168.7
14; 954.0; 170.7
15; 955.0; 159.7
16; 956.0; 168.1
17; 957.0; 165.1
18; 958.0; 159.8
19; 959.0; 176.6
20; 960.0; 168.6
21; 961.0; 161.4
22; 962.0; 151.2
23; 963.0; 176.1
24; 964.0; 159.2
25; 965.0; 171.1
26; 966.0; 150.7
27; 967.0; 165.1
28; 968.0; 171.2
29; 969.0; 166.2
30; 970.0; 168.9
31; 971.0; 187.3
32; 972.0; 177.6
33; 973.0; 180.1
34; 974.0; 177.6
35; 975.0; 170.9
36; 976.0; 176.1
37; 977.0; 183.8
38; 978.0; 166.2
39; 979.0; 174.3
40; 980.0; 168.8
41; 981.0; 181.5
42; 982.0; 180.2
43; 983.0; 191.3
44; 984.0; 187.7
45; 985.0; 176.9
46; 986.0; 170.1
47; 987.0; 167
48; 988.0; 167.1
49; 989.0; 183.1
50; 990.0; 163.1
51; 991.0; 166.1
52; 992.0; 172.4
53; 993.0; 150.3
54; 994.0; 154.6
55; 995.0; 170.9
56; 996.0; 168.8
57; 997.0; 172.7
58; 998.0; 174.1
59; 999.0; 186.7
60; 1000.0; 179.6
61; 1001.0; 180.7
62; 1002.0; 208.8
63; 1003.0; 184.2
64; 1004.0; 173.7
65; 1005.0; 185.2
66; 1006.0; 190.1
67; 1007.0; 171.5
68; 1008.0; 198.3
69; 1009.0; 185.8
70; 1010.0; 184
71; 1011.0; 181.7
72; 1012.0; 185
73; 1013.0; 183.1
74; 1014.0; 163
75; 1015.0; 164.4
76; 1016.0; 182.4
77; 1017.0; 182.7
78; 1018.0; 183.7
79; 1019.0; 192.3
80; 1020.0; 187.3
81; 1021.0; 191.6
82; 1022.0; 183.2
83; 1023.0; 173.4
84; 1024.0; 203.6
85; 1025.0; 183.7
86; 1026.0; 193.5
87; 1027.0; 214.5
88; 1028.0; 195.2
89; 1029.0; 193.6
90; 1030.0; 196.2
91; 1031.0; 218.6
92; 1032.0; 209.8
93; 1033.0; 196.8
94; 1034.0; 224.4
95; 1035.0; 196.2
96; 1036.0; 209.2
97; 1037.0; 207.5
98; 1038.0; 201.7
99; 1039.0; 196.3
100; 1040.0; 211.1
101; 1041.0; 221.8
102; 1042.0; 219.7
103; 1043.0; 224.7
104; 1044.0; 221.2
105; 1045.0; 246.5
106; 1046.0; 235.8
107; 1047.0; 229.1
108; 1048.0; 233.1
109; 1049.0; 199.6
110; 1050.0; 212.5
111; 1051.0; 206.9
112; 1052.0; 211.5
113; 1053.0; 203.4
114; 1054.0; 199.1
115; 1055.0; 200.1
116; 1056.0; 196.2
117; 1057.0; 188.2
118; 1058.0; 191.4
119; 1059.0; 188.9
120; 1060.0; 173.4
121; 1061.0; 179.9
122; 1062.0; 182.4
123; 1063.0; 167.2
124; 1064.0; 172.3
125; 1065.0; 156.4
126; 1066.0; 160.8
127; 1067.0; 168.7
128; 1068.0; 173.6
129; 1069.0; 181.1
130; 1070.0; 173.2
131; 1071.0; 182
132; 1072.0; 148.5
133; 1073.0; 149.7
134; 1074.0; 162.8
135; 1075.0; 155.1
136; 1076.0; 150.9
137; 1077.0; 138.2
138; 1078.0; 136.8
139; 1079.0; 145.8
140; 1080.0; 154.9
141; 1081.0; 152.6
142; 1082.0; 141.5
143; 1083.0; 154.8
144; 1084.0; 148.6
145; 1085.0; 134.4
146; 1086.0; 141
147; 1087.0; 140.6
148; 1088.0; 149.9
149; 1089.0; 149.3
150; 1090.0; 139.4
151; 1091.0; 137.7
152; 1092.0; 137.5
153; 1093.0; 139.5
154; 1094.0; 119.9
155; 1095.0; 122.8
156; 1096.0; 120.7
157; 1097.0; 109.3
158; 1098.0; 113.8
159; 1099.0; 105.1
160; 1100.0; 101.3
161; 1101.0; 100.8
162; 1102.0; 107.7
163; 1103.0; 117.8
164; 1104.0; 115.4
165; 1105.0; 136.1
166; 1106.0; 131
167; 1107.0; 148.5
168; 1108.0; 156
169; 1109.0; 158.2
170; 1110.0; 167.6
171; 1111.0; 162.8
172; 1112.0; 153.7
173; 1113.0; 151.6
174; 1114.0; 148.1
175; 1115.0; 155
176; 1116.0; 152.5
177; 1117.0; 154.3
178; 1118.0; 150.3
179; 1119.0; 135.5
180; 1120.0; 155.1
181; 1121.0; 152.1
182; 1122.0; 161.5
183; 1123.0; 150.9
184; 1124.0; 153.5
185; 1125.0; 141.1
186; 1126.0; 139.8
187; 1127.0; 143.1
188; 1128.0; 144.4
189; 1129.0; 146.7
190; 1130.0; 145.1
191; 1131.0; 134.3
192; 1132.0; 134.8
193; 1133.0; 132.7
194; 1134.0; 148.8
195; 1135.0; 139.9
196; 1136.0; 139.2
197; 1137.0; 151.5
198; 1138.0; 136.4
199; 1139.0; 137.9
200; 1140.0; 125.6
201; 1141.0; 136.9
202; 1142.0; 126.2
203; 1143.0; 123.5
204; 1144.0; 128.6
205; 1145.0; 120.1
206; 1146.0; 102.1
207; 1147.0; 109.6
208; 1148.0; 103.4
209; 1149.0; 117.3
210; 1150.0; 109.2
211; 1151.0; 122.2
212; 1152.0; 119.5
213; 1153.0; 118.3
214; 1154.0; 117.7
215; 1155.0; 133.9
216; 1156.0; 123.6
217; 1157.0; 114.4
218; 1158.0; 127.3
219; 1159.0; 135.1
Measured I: -4.0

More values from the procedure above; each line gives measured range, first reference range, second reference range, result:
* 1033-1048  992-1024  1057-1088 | -4.2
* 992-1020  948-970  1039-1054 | 2.2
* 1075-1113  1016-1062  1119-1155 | 6.2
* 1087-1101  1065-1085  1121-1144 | 2.3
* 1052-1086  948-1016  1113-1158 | -3.4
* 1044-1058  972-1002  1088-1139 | -4.9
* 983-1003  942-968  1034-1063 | 0.8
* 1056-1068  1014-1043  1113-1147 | 0.2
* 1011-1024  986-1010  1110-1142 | -0.8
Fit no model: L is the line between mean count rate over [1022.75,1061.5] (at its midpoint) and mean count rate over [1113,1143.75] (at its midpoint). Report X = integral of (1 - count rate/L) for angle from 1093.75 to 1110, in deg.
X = 3.8 deg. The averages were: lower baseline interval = 206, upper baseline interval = 143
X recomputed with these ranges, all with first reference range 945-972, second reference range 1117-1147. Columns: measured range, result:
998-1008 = -1.5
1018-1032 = -3.4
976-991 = -1.1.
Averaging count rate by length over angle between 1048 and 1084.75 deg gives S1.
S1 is 173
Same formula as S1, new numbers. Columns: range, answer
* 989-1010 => 177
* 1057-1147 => 145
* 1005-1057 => 200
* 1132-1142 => 138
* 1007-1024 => 183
